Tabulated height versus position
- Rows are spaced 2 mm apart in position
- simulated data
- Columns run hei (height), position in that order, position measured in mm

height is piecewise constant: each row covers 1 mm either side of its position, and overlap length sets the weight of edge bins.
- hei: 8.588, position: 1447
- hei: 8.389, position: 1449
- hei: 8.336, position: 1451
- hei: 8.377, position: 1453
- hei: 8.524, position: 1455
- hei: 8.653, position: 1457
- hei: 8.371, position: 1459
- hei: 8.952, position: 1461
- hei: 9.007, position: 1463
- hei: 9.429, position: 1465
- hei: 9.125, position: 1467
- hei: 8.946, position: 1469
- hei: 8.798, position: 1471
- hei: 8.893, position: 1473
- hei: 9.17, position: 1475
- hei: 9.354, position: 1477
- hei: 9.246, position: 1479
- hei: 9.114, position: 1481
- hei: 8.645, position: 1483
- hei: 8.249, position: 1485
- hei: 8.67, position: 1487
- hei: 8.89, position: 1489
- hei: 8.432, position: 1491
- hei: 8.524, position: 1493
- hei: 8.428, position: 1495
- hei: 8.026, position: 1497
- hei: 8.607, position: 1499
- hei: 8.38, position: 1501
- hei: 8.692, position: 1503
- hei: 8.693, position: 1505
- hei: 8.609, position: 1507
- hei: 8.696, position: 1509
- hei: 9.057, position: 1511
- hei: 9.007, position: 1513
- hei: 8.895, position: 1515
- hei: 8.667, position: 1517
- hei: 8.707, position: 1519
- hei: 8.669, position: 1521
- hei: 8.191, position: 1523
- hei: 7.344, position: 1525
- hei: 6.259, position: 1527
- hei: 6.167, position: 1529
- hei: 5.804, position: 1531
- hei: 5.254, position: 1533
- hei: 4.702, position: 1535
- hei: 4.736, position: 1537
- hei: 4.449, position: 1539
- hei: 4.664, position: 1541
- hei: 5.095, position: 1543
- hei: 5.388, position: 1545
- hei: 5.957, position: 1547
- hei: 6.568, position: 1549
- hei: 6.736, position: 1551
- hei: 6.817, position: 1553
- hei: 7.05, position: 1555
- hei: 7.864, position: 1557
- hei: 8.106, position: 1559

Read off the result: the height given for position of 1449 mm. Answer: 8.389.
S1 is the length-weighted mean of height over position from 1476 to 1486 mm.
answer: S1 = 8.92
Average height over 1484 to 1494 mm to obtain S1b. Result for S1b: 8.55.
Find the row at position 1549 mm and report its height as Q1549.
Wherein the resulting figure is 6.568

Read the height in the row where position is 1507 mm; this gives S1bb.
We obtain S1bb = 8.609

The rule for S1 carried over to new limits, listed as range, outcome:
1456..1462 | 8.66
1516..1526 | 8.32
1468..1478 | 9.03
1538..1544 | 4.74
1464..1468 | 9.28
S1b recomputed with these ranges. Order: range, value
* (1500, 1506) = 8.59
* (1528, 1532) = 5.99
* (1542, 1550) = 5.75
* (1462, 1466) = 9.22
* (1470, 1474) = 8.85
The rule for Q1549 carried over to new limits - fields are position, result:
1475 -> 9.17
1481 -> 9.114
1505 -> 8.693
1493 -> 8.524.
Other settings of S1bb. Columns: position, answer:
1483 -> 8.645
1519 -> 8.707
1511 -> 9.057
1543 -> 5.095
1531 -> 5.804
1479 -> 9.246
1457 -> 8.653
